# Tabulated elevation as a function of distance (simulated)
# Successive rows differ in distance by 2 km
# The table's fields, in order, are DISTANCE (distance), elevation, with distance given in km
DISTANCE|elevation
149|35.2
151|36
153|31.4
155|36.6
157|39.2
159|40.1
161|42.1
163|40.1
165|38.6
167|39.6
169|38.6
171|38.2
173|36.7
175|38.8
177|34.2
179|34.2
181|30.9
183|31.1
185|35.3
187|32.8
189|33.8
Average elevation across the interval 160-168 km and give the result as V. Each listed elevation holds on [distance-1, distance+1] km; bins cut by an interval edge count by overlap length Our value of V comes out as 40.1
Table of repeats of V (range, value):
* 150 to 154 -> 33.7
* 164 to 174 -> 38.3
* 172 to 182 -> 35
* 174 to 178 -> 36.5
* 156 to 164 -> 40.4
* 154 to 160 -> 38.6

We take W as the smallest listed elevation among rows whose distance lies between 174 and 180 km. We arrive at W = 34.2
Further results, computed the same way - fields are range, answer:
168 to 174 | 36.7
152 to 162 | 31.4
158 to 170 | 38.6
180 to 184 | 30.9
